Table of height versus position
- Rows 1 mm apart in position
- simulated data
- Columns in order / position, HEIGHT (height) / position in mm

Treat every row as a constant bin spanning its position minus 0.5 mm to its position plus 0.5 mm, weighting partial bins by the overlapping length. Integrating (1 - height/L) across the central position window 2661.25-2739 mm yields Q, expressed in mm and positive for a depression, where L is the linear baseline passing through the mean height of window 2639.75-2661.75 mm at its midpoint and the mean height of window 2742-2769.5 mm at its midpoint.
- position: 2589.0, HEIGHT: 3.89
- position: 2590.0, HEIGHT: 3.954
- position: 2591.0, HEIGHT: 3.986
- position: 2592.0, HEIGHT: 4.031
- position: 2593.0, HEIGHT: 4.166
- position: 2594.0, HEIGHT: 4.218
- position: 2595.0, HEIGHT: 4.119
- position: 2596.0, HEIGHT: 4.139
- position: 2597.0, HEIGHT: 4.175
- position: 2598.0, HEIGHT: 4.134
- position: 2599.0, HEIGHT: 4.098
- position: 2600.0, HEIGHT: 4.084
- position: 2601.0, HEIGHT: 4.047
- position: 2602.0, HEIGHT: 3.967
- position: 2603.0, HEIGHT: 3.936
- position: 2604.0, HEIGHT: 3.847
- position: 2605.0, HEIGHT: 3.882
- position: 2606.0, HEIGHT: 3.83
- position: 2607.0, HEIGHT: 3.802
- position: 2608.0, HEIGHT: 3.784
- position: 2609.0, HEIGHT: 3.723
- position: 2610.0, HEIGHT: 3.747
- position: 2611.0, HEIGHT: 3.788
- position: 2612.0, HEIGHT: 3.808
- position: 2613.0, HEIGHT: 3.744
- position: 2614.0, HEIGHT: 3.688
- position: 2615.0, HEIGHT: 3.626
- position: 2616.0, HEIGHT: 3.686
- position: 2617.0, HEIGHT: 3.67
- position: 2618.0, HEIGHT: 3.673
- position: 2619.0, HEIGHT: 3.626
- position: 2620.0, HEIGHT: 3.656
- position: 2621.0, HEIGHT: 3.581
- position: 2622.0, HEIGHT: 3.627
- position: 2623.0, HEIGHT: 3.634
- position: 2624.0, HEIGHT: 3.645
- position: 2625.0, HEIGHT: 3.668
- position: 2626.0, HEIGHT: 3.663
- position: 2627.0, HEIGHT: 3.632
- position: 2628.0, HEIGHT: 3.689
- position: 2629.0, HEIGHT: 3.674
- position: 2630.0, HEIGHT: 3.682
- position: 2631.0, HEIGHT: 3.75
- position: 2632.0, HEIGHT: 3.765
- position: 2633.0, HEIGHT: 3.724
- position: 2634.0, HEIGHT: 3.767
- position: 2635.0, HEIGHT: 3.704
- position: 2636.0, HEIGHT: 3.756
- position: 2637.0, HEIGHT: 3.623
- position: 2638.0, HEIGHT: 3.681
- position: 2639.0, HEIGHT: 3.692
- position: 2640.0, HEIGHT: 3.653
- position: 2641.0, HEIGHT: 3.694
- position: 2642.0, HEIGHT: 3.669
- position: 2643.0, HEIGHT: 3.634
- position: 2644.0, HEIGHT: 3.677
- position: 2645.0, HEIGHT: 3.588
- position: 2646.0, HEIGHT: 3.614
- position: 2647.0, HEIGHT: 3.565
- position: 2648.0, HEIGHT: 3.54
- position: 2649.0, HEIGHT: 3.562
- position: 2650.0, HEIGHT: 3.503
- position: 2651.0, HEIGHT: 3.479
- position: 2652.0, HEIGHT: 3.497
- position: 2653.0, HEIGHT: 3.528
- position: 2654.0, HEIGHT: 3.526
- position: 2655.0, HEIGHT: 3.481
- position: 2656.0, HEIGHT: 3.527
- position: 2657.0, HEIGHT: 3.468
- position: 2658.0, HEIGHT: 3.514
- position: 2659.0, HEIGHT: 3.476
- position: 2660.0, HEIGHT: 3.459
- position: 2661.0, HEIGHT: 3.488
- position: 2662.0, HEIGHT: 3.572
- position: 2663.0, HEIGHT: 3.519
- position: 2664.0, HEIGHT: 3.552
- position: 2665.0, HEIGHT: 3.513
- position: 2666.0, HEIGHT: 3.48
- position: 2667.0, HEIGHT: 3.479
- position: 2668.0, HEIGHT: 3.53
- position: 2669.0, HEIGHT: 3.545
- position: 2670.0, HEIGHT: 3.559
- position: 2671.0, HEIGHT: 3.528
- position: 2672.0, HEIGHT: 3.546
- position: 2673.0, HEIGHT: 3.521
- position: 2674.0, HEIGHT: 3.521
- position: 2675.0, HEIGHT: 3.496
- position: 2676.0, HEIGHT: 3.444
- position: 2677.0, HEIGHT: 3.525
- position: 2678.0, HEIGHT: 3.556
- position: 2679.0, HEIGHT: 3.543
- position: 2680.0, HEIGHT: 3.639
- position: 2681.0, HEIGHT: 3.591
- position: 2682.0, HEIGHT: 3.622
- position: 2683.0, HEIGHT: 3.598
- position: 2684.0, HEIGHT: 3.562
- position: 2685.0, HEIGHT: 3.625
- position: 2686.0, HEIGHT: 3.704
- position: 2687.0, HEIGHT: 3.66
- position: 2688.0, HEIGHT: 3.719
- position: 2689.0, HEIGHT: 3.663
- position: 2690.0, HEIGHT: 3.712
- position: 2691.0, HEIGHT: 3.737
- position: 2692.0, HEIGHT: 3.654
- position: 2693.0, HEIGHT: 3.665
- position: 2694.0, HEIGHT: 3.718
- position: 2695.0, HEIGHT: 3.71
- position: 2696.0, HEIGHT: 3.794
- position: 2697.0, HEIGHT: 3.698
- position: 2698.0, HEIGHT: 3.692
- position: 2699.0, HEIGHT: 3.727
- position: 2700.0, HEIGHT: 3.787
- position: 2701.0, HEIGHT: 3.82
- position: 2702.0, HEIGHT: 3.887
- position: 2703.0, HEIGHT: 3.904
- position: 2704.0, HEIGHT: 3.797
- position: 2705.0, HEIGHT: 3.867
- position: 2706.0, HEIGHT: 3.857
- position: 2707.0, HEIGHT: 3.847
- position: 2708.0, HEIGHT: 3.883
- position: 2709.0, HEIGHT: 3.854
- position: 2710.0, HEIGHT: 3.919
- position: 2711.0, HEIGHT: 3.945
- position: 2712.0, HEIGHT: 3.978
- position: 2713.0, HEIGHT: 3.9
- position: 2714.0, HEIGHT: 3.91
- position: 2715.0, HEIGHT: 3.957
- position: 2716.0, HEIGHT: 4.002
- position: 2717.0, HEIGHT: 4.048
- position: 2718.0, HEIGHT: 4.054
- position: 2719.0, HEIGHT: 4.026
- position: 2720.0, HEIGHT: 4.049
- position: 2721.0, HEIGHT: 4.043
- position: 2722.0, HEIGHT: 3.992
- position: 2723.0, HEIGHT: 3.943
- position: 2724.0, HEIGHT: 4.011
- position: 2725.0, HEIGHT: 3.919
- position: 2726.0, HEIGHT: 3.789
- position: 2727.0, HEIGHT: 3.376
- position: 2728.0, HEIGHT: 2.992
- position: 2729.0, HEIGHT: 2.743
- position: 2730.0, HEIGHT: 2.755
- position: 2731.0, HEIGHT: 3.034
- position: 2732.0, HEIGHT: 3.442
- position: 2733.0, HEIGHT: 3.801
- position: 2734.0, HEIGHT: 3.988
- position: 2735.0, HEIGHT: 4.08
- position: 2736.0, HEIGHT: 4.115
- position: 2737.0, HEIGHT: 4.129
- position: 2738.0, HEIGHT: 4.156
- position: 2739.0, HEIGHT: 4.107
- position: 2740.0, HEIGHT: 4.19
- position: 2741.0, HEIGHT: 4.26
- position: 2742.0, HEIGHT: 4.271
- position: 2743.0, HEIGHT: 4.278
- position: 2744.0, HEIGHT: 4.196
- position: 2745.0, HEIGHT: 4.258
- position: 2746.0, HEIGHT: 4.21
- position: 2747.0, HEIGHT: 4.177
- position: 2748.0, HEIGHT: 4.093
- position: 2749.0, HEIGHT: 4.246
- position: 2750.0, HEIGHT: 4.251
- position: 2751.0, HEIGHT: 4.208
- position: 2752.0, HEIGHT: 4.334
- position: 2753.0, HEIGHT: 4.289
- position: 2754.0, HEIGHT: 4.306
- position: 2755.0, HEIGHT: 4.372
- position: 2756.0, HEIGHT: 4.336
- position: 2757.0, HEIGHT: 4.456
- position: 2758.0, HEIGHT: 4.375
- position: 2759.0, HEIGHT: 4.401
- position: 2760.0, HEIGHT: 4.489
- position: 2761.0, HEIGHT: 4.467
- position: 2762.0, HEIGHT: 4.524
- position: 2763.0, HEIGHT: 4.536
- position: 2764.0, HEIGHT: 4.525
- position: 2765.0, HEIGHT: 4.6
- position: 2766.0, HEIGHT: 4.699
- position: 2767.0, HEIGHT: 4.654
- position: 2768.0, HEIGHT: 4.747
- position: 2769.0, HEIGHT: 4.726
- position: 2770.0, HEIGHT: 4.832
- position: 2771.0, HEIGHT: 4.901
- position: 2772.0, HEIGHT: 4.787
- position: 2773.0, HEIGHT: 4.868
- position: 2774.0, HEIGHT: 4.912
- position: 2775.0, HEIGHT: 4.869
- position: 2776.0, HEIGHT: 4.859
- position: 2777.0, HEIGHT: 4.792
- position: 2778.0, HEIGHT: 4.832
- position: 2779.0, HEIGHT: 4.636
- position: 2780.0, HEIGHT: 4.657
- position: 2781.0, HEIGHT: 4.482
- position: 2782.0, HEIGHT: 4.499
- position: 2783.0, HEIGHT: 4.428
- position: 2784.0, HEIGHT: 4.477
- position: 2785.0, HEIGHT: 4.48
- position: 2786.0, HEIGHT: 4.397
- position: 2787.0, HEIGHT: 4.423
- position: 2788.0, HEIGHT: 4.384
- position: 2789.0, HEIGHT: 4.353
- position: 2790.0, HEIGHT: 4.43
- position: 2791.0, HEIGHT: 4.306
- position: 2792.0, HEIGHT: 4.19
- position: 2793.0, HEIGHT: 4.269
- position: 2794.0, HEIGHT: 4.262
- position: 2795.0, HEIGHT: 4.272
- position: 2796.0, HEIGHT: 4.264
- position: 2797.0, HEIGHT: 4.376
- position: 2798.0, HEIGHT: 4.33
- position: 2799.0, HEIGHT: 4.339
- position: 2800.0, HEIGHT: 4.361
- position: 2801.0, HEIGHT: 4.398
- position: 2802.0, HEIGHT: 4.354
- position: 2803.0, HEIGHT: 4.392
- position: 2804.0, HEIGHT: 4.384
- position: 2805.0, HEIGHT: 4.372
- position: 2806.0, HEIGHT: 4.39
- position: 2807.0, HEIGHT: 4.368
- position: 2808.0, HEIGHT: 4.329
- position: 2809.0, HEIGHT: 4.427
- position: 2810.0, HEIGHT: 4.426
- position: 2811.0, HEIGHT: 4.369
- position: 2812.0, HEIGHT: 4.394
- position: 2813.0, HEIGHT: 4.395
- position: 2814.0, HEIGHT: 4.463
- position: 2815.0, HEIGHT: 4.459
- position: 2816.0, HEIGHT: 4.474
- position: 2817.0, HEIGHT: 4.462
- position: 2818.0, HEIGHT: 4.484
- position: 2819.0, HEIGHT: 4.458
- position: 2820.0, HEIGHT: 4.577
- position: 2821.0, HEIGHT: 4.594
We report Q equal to 4.6 mm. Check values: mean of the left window 3.55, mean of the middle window 3.71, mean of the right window 4.4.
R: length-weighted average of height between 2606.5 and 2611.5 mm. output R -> 3.77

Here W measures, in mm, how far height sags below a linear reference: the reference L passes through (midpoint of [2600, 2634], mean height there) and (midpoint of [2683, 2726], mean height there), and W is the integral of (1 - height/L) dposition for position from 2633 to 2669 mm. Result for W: 1.9 mm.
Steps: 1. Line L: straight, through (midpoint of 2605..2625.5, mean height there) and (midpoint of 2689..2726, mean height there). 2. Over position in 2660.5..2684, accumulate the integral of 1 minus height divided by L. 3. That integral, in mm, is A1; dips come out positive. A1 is 1.6 mm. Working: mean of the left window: 3.7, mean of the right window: 3.87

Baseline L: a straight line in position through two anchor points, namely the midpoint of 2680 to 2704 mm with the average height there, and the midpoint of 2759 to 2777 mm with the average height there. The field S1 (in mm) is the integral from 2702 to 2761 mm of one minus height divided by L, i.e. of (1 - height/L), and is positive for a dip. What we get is 3.23 mm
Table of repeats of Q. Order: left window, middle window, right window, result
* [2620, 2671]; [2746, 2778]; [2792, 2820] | -2.8 mm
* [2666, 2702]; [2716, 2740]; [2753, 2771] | 2.1 mm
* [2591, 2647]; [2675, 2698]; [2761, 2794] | 2.7 mm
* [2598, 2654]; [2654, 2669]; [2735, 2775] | 1.5 mm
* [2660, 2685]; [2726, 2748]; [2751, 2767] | 2.0 mm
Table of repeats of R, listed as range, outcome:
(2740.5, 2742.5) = 4.27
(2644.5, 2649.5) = 3.57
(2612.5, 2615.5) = 3.69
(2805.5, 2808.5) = 4.36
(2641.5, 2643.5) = 3.65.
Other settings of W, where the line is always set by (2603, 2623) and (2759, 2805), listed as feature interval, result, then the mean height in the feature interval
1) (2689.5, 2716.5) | 2.1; 3.82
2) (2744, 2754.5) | 0.3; 4.24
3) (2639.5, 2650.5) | 0.8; 3.61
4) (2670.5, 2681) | 1.3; 3.53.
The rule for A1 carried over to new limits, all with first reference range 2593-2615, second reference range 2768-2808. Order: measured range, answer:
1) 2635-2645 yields 0.9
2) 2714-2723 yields 0.6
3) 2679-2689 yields 1.3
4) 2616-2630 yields 1.2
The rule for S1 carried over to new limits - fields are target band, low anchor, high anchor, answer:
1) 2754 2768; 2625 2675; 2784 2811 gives -1.1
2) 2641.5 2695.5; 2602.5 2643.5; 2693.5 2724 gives 3.3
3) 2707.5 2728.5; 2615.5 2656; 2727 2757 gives 0.1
